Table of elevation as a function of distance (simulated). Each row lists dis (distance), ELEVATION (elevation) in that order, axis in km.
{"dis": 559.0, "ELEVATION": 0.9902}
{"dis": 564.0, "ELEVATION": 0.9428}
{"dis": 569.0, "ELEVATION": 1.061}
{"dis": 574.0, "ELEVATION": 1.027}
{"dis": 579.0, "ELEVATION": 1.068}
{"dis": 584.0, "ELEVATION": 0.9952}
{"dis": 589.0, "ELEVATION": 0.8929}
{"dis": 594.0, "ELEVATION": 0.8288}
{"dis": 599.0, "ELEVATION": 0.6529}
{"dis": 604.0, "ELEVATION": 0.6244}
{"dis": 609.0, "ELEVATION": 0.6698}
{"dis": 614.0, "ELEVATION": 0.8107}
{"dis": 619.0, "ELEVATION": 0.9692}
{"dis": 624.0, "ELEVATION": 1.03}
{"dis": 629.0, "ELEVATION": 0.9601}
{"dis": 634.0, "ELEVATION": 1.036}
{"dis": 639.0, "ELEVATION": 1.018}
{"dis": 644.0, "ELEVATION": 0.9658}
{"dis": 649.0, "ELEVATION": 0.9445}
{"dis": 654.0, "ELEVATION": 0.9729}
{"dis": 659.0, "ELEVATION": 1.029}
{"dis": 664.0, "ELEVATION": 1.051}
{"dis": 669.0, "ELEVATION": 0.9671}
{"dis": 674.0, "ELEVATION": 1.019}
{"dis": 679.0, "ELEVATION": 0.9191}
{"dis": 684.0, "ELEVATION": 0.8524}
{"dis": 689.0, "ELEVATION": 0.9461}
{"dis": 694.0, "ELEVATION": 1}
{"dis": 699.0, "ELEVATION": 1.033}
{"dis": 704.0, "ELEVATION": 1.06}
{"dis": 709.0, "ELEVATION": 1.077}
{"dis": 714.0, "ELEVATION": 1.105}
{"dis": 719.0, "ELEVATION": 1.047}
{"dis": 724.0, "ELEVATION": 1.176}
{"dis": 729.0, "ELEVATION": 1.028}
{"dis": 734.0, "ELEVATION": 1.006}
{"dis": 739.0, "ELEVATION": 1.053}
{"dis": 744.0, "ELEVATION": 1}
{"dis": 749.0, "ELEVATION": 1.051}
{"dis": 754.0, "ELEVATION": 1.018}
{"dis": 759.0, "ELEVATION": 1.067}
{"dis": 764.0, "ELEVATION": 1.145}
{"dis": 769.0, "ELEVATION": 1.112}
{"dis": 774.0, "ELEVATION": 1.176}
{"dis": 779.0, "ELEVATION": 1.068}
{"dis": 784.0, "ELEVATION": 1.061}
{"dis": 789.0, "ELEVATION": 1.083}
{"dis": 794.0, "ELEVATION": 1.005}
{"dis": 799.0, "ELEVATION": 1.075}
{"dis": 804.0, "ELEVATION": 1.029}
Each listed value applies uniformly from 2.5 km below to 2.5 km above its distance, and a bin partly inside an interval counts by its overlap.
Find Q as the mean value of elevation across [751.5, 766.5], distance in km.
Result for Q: 1.08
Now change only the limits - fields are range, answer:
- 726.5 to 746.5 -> 1.02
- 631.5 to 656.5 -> 0.987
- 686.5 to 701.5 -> 0.993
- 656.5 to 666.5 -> 1.04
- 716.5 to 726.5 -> 1.11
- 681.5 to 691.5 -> 0.899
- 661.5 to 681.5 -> 0.989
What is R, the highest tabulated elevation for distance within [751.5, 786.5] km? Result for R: 1.176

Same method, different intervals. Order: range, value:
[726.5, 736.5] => 1.028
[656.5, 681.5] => 1.051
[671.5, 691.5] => 1.019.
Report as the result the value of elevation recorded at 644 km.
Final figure 0.9658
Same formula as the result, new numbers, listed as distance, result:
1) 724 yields 1.176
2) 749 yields 1.051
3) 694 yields 1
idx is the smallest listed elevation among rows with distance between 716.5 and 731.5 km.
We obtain 1.028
